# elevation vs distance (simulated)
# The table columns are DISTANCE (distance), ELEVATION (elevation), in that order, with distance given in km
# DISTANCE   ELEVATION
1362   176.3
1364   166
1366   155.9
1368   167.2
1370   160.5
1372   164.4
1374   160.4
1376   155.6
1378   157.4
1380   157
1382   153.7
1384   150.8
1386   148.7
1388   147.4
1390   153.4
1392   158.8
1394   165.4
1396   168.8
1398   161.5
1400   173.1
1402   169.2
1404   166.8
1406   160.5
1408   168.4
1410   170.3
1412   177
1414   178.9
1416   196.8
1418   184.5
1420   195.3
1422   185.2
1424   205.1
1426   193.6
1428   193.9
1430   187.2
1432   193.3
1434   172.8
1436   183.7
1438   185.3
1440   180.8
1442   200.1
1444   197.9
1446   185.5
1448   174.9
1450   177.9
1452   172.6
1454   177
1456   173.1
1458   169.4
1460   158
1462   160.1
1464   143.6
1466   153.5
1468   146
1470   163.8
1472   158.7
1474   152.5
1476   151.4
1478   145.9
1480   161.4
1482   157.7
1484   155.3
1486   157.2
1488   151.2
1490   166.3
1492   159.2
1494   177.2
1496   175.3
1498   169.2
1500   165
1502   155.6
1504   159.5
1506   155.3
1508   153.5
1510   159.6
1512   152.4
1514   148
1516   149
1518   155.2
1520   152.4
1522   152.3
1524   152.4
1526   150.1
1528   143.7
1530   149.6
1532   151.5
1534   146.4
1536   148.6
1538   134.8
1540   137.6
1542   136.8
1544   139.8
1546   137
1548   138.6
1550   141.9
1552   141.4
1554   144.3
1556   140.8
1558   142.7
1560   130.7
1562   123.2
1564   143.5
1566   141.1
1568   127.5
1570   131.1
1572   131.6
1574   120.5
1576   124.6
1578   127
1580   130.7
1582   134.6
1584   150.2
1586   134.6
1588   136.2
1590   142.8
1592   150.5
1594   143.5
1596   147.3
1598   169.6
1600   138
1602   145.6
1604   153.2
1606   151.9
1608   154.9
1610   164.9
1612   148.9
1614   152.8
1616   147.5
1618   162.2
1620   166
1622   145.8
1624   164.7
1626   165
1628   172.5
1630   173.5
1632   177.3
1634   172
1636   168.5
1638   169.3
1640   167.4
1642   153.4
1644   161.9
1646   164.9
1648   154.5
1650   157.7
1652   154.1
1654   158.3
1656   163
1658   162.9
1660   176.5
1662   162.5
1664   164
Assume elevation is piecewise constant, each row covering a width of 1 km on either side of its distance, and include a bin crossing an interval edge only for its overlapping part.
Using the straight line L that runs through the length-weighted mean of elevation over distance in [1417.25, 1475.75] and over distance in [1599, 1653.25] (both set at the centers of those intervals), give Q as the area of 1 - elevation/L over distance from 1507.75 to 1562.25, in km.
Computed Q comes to 7.5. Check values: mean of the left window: 176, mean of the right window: 160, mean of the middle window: 145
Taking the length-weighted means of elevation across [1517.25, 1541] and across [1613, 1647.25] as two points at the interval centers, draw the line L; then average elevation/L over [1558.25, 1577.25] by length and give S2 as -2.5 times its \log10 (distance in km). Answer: 0.18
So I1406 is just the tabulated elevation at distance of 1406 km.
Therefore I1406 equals 160.5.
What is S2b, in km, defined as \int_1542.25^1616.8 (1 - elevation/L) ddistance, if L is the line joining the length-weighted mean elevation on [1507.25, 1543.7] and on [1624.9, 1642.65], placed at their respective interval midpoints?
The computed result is 8.3 km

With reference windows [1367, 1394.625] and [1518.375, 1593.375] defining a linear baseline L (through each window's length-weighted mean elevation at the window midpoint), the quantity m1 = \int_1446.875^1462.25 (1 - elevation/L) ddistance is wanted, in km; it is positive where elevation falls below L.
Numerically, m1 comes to -2.2 km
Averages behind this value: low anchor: 157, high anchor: 140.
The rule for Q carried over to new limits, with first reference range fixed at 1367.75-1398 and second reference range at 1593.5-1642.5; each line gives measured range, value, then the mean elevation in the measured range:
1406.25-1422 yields -2.27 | 181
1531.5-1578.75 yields 6.60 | 137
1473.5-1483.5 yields 0.28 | 154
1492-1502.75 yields -0.64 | 168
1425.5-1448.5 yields -4.27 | 188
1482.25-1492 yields 0.05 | 158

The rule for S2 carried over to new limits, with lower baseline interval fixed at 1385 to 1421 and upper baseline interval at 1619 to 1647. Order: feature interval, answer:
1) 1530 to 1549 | 0.18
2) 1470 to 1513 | 0.06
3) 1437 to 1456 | -0.09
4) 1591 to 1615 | 0.10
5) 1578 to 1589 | 0.22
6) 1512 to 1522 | 0.11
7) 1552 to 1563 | 0.22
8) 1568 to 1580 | 0.29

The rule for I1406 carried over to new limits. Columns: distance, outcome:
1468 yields 146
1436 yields 183.7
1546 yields 137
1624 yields 164.7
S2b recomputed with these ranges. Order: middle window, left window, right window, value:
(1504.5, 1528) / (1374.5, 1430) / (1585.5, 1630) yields 1.24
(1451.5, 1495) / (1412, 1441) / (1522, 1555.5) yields 2.55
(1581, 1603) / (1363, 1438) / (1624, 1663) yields 2.83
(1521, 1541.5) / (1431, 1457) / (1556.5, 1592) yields 0.52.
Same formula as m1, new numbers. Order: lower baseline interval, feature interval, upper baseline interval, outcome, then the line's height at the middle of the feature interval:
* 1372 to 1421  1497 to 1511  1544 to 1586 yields -1.3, 146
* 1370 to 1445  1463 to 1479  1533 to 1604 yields 0.8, 160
